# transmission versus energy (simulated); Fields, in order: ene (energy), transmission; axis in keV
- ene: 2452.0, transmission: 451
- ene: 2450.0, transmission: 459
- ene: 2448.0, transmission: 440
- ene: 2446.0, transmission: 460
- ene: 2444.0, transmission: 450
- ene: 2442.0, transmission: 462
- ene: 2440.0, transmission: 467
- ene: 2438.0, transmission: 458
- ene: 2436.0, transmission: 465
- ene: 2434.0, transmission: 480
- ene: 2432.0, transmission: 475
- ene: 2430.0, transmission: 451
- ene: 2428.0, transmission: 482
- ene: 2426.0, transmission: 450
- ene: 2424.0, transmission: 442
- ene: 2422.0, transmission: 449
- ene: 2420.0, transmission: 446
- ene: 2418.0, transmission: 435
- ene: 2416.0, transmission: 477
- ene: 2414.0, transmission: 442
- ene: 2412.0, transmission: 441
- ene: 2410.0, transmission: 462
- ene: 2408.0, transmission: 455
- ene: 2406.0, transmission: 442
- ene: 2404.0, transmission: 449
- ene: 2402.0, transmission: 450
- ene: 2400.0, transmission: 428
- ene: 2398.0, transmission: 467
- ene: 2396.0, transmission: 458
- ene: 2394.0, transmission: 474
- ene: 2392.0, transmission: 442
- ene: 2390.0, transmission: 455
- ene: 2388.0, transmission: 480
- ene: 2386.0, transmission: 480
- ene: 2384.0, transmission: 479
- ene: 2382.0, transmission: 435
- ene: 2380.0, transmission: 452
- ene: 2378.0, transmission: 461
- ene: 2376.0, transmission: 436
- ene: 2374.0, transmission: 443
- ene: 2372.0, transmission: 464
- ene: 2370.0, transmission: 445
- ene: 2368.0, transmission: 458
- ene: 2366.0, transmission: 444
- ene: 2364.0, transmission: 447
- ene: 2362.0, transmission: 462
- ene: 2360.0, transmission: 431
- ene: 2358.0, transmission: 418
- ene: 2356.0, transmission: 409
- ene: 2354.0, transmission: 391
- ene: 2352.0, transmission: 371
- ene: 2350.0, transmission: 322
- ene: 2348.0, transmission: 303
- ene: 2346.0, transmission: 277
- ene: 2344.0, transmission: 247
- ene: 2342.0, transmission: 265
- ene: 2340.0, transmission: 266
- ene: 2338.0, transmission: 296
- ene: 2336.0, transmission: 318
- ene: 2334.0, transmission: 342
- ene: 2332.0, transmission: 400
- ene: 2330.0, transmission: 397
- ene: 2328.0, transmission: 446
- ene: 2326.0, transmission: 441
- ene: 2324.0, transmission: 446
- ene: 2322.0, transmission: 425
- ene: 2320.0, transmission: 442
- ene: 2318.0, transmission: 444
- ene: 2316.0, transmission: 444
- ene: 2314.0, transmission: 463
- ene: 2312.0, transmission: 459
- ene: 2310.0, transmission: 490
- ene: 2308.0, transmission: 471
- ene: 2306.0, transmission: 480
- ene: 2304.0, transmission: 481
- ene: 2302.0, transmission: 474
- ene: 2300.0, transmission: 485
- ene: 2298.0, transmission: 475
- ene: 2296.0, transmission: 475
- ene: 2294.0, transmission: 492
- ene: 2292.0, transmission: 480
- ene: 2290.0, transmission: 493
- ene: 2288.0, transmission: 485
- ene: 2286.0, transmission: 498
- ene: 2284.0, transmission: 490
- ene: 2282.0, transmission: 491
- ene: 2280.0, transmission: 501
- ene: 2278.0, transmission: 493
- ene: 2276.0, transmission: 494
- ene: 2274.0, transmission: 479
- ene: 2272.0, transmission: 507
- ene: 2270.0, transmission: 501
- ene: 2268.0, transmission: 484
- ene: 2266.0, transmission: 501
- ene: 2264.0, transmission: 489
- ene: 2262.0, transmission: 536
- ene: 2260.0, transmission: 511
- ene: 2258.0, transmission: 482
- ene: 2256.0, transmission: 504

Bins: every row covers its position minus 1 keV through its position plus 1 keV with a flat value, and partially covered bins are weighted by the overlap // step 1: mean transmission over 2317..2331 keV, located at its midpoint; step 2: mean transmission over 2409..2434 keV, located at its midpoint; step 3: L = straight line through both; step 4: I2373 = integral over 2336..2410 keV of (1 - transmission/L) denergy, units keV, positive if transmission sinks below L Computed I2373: 5.3 keV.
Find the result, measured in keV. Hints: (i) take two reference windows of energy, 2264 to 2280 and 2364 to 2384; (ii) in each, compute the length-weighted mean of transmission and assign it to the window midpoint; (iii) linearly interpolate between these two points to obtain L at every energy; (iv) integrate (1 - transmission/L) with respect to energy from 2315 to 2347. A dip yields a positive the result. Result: 6.9 keV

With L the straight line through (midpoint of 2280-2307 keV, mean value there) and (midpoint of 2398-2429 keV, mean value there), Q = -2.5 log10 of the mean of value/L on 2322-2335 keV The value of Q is 0.15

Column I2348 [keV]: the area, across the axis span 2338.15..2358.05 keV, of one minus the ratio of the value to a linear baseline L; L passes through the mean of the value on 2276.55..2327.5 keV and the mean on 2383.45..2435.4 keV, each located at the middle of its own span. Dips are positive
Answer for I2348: 6.18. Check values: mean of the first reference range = 473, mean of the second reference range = 457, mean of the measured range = 321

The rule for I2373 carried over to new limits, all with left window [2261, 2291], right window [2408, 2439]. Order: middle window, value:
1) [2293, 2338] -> 4.10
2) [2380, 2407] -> 0.48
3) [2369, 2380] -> 0.47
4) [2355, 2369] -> 1.03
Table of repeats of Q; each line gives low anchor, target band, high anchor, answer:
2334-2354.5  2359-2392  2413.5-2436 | -0.24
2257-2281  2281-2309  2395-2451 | 0.02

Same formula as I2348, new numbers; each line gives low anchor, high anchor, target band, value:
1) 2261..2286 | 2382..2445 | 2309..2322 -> 0.8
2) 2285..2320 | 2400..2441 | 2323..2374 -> 9.3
